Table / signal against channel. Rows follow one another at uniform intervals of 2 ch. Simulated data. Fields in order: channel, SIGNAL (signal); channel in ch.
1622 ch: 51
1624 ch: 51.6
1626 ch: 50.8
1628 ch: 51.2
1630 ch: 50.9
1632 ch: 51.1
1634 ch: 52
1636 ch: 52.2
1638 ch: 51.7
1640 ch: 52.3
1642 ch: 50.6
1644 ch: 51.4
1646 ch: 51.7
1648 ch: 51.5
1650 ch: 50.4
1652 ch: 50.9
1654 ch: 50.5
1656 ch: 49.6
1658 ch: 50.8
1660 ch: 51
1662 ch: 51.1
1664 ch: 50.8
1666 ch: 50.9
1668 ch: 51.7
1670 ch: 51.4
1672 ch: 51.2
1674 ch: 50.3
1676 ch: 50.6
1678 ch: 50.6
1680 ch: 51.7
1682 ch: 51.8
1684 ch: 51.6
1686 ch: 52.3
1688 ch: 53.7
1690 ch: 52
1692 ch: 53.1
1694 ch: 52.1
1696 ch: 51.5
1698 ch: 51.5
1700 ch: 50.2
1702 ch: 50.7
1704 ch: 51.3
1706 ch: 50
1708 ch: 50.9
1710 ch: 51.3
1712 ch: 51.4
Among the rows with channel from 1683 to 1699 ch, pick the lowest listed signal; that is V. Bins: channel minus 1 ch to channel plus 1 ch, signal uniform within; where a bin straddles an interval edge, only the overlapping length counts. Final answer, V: 51.5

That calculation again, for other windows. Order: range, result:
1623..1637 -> 50.8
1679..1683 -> 51.7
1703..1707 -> 50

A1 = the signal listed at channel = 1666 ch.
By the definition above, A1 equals 50.9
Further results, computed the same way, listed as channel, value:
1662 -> 51.1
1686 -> 52.3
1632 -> 51.1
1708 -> 50.9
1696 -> 51.5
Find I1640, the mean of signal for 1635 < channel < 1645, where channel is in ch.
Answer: 51.6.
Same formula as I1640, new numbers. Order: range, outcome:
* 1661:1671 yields 51.2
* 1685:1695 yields 52.6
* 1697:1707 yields 50.7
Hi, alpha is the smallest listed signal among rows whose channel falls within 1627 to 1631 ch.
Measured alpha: 50.9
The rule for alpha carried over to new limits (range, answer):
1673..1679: 50.3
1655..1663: 49.6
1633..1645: 50.6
